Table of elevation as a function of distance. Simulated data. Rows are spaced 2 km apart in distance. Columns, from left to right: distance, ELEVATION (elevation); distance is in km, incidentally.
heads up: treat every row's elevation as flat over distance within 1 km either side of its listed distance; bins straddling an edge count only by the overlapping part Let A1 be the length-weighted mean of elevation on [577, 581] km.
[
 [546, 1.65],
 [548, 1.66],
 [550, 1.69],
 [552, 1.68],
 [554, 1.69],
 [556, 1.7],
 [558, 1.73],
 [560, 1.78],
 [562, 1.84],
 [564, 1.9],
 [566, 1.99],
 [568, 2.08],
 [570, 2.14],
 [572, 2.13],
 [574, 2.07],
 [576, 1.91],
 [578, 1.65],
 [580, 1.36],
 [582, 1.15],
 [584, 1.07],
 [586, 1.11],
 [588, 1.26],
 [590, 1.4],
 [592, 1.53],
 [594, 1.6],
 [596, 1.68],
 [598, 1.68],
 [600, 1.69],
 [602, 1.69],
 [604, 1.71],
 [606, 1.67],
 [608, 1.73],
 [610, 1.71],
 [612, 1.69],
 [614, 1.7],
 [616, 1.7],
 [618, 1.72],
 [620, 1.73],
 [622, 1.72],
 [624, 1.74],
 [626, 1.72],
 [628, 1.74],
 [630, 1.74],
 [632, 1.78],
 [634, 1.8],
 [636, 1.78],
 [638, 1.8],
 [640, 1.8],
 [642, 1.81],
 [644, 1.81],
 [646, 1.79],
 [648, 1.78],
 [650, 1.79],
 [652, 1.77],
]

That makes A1 1.5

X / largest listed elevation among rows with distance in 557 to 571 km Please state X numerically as 2.14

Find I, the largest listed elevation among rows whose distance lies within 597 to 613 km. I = 1.73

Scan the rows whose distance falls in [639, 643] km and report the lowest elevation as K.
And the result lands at 1.8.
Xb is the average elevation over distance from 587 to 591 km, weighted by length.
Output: 1.33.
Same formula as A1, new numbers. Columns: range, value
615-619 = 1.71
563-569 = 1.99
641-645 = 1.81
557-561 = 1.75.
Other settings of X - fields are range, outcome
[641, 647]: 1.81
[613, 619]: 1.72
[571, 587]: 2.13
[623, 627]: 1.74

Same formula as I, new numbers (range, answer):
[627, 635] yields 1.8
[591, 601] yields 1.69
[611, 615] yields 1.7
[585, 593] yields 1.53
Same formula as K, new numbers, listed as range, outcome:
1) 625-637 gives 1.72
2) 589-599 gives 1.4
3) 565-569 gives 1.99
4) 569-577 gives 1.91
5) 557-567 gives 1.73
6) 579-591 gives 1.07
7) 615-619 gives 1.7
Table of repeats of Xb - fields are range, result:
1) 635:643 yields 1.8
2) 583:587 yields 1.09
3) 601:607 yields 1.69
